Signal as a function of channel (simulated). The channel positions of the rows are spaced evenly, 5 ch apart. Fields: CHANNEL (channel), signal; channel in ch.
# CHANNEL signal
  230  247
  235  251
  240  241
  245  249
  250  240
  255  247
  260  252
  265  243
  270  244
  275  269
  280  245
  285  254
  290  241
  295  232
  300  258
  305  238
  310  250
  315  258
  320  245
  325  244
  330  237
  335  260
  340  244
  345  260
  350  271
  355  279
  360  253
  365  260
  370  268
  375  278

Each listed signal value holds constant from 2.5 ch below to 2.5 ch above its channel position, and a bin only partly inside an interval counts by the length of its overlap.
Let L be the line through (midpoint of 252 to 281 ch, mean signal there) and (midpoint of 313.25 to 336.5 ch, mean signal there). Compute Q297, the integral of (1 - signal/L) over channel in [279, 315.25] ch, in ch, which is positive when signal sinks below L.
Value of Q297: 0.4 ch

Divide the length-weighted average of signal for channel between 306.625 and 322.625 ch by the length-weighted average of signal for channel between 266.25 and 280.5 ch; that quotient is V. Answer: 1.0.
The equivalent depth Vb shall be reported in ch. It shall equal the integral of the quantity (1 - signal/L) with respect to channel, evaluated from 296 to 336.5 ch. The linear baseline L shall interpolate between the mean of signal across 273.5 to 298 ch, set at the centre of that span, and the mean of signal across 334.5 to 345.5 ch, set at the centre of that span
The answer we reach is 0.4 ch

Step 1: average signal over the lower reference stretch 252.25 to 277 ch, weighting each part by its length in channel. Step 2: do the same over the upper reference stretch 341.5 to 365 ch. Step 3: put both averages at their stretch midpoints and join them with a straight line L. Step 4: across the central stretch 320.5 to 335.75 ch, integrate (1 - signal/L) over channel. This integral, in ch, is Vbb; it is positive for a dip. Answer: 0.88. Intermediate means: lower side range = 251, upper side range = 264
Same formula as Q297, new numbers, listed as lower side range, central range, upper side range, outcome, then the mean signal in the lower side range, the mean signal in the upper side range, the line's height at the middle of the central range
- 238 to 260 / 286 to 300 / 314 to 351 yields 0.35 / 245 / 251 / 248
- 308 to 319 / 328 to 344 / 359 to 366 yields 0.38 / 253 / 256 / 255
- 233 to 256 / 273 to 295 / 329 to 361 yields 0.10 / 245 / 259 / 251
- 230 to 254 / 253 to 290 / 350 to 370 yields 0.08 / 246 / 265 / 250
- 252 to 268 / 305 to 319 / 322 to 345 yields -0.15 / 247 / 248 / 248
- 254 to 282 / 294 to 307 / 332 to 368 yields 0.53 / 250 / 261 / 254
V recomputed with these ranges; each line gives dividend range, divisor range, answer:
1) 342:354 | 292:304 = 1.09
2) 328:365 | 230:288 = 1.04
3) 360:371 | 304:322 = 1.05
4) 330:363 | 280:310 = 1.06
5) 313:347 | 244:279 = 1.00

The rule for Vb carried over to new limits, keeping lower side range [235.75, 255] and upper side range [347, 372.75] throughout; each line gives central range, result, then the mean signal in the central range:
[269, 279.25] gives -0.3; 256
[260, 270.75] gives 0.1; 245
